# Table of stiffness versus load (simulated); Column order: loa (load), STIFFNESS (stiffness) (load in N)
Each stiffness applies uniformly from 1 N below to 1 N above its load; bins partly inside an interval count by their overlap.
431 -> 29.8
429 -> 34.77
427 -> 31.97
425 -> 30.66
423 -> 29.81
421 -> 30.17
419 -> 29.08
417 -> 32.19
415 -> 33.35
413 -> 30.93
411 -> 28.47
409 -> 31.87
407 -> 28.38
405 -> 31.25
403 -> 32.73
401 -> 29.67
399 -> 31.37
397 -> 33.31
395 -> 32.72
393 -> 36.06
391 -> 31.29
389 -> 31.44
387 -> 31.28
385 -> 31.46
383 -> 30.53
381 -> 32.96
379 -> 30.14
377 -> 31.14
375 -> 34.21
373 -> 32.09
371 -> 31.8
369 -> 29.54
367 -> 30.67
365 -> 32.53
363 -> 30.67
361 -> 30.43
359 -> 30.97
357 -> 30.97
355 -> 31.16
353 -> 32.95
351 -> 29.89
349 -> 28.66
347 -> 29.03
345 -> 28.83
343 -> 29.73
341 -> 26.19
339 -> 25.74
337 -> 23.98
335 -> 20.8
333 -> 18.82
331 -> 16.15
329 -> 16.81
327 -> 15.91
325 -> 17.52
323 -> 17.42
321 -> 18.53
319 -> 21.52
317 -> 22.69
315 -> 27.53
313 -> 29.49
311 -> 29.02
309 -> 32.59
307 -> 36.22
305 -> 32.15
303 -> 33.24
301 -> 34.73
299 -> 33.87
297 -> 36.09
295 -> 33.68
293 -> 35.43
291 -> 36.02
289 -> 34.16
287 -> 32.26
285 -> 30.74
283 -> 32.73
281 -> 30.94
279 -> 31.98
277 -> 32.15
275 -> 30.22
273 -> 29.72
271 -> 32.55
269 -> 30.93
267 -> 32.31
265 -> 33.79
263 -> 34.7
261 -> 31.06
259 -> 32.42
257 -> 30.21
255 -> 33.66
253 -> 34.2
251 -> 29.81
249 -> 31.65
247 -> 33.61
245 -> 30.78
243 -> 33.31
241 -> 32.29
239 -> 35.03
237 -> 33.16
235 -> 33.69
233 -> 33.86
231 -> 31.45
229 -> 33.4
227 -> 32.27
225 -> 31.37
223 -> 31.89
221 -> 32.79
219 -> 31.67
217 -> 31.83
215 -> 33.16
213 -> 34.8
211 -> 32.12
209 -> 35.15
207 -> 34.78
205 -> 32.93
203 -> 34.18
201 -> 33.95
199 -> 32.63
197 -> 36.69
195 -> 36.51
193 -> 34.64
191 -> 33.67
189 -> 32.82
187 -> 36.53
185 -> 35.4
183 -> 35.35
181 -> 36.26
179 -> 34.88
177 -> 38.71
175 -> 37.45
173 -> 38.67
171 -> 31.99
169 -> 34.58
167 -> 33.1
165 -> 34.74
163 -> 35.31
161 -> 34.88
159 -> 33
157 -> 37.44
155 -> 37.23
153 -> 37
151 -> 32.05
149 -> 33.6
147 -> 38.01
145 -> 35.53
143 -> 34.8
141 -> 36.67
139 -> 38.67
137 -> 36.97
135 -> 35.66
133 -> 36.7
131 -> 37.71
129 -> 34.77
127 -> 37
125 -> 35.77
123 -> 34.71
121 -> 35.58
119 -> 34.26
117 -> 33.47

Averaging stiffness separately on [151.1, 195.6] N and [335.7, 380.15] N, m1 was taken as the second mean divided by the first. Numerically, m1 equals 0.8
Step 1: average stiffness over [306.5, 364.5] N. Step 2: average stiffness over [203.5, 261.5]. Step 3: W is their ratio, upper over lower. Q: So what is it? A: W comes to 0.79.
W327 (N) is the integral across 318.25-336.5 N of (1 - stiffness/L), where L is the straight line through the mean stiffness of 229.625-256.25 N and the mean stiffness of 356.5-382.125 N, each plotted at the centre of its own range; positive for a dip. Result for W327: 7.78 N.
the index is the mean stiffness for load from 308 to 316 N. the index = 29.7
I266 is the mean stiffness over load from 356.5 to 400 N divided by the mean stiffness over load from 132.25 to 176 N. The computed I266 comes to 0.89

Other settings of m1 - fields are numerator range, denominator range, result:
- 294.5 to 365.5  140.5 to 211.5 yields 0.78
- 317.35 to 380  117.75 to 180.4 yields 0.74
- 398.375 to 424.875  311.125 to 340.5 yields 1.44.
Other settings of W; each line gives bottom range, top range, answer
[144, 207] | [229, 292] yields 0.92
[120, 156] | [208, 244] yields 0.91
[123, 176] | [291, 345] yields 0.74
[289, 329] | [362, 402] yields 1.12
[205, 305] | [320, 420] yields 0.87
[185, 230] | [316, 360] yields 0.72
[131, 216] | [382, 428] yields 0.89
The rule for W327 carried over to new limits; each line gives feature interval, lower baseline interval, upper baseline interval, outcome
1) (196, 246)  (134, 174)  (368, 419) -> 1.79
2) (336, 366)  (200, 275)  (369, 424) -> 2.21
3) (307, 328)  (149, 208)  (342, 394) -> 5.47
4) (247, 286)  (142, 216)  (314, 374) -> -2.22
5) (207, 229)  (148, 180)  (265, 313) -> 0.87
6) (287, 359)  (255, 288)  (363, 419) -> 9.01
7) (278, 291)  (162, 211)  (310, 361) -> -1.87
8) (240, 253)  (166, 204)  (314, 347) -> -1.10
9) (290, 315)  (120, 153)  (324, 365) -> -4.78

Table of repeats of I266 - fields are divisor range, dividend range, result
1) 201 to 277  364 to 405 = 0.98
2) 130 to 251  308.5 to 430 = 0.83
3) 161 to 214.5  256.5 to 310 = 0.94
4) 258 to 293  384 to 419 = 0.98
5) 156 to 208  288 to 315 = 0.95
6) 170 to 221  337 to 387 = 0.88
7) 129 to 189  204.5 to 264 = 0.92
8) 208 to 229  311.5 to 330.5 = 0.64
